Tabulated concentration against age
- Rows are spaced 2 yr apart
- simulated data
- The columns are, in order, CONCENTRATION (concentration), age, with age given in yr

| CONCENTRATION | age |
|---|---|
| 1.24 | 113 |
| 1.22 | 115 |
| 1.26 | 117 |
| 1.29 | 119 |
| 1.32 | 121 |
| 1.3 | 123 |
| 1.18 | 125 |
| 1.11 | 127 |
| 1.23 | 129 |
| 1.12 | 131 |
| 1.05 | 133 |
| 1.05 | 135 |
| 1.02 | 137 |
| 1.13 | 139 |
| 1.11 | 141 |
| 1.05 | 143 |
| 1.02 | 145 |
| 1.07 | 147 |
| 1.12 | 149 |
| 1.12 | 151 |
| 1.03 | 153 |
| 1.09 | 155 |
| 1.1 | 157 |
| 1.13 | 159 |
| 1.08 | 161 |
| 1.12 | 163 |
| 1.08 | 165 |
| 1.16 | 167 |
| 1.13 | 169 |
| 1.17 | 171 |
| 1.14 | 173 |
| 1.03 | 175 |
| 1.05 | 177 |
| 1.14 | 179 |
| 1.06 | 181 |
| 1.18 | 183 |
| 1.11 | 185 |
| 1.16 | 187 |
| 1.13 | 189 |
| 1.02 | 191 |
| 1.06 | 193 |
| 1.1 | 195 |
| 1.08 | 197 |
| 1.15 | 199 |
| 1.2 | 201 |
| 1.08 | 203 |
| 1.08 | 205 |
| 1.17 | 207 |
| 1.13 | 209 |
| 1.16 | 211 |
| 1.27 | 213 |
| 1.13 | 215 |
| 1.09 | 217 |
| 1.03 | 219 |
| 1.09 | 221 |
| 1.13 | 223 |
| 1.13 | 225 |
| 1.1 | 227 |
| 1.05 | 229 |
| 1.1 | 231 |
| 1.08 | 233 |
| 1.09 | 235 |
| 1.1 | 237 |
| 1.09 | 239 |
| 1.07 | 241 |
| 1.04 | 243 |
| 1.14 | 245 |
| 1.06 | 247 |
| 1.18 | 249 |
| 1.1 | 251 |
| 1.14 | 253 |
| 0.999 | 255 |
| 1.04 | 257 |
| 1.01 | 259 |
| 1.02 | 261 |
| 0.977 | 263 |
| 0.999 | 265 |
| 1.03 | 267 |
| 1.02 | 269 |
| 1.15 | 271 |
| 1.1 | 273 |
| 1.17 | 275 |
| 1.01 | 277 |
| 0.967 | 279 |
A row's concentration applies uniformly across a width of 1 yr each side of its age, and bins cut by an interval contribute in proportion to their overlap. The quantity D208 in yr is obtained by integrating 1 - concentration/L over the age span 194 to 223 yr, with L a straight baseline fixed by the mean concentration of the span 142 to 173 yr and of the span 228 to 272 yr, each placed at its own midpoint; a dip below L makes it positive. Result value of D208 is -1.2 yr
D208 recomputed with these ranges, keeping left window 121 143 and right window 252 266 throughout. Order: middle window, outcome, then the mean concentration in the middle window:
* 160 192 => -0.4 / 1.11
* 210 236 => -1.3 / 1.11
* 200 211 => -0.6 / 1.13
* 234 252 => -1.0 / 1.1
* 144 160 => 0.5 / 1.08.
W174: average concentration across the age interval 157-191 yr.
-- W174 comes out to 1.11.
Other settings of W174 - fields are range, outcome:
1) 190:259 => 1.1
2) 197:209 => 1.13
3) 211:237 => 1.11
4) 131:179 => 1.09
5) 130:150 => 1.07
